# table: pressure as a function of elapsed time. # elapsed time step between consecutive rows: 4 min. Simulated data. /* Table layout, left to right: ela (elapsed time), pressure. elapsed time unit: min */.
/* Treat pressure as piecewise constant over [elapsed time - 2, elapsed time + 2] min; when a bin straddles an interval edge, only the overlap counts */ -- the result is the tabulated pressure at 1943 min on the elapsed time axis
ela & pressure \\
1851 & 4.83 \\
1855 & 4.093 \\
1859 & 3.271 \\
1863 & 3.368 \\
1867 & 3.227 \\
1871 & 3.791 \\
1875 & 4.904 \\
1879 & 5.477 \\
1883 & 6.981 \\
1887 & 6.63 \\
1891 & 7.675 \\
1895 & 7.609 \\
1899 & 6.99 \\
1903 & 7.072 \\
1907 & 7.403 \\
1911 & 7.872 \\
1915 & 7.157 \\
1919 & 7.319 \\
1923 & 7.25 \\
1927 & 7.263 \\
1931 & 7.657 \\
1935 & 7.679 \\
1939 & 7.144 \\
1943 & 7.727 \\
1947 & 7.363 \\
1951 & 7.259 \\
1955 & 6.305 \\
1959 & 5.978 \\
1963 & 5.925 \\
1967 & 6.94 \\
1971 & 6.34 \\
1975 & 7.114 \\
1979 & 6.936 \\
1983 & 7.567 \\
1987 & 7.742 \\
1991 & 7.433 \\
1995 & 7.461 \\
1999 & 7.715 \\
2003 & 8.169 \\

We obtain 7.727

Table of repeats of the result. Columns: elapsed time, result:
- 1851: 4.83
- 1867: 3.227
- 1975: 7.114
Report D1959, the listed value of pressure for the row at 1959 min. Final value 5.978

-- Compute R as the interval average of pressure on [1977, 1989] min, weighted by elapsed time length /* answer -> 7.42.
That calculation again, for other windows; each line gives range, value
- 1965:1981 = 6.83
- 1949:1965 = 6.37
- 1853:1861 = 3.68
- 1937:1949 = 7.41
